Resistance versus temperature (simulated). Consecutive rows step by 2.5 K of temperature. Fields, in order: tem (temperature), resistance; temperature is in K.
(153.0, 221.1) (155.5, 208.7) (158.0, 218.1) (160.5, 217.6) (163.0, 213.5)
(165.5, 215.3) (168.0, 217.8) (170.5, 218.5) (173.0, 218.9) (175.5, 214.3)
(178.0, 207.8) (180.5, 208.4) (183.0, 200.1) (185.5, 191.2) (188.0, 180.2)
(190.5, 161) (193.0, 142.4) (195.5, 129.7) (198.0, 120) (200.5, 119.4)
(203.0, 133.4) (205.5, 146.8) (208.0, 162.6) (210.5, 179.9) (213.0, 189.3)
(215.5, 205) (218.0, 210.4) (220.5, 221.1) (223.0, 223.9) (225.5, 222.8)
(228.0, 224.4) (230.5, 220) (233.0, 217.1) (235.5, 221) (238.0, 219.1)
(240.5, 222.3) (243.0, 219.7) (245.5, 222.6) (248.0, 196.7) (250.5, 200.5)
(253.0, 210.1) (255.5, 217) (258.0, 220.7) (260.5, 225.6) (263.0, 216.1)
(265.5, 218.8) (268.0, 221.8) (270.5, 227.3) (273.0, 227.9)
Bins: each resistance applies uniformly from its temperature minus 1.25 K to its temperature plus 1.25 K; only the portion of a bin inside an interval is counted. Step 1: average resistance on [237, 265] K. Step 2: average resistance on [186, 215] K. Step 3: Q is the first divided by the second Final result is 1.4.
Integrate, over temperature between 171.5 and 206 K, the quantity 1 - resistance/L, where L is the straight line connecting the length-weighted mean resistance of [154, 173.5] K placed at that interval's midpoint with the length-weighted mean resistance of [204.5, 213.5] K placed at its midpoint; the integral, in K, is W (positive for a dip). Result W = 3.8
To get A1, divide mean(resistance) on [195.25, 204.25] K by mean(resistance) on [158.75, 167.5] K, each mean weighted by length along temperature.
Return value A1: 0.58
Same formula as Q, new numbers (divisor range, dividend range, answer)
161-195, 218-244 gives 1.11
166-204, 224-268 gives 1.22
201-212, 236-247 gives 1.43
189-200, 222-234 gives 1.61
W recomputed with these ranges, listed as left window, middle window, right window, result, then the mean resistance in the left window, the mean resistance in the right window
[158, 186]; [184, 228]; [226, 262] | 8.2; 212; 217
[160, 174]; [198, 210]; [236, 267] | 4.2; 217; 216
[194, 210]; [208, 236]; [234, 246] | -4.5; 138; 221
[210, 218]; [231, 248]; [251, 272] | -0.9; 195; 219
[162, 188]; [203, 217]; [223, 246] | 2.8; 209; 221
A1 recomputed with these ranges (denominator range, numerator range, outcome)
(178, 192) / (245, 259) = 1.11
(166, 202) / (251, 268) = 1.20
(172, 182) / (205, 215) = 0.82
